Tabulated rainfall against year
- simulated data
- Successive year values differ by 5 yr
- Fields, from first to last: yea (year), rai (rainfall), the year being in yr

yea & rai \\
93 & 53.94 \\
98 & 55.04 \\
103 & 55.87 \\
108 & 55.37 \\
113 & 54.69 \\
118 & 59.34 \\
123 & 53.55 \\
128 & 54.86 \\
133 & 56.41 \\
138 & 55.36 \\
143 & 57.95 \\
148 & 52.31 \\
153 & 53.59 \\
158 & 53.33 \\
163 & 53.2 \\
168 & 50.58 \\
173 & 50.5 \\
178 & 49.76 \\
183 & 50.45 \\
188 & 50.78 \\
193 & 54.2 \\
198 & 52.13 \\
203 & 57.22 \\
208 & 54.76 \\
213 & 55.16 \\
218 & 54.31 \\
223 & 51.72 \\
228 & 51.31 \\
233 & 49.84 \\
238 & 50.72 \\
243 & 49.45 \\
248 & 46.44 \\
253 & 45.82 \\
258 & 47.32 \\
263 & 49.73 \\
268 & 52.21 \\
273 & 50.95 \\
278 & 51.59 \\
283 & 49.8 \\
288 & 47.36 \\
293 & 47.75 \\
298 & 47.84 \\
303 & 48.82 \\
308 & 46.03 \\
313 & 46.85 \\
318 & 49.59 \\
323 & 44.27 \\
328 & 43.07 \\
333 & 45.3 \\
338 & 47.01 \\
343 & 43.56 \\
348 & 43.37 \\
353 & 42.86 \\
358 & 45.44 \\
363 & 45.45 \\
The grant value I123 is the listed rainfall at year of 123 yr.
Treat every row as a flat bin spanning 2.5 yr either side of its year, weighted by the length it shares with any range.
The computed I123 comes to 53.55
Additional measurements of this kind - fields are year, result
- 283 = 49.8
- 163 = 53.2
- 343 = 43.56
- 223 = 51.72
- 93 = 53.94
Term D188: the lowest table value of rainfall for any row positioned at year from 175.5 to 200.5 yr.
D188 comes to 49.76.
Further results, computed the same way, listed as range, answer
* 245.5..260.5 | 45.82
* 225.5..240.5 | 49.84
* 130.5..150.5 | 52.31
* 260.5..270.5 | 49.73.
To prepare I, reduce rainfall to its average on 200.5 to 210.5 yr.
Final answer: 56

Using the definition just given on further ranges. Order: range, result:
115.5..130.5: 55.9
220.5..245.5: 50.6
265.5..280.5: 51.6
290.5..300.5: 47.8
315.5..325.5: 46.9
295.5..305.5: 48.3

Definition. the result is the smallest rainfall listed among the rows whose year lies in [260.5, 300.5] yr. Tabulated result 47.36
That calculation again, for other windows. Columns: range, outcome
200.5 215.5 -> 54.76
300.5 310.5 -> 46.03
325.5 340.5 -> 43.07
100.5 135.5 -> 53.55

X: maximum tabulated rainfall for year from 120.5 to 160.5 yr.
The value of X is 57.95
